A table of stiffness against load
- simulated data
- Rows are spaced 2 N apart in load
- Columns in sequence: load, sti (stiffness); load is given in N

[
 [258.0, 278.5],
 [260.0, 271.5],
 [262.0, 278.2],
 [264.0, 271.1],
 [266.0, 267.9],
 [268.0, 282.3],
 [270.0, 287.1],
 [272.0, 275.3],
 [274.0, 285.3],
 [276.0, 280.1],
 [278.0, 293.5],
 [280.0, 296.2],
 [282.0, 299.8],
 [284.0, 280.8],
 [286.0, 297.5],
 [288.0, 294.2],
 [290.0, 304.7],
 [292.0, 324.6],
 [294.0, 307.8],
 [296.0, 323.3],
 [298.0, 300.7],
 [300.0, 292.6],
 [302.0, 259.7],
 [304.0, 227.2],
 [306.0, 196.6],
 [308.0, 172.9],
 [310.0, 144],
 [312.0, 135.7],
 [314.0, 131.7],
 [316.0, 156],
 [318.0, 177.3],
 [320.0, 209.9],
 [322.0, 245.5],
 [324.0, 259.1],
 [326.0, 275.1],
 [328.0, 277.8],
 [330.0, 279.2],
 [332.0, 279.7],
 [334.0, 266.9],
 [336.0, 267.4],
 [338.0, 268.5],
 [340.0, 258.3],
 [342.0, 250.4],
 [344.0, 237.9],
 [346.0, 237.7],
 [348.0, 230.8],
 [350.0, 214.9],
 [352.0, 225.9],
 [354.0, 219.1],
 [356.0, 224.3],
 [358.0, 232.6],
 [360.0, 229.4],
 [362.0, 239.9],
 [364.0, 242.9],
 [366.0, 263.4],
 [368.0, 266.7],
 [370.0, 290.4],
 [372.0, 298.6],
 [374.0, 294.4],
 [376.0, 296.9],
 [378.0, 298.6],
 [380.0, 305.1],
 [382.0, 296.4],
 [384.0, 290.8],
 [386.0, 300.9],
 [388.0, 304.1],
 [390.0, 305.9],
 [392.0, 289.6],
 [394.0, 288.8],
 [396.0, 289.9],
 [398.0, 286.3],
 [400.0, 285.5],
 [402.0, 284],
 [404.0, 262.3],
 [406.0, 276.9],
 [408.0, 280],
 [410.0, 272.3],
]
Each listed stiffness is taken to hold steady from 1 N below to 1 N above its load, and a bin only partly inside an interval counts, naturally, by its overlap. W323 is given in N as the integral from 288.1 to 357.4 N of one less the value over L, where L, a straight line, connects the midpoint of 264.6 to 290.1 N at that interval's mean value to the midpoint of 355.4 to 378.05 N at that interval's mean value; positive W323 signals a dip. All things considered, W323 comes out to 8.6 N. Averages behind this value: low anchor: 287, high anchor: 264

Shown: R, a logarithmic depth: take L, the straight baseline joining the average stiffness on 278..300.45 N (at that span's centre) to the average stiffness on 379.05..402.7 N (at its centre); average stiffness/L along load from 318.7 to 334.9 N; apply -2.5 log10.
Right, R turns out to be 0.15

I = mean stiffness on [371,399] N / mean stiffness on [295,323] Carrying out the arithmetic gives 1.4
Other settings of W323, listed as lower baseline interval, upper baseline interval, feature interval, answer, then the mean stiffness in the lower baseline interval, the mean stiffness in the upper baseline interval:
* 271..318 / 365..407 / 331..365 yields 3.9 N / 254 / 289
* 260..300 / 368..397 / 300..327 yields 8.3 N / 292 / 295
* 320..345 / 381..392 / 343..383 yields 3.7 N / 262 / 299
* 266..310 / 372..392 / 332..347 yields 1.7 N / 277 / 299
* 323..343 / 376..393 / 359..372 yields 1.3 N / 268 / 299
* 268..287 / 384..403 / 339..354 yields 2.9 N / 288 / 293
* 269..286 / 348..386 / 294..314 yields 3.8 N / 288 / 263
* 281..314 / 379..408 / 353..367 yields 2.1 N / 256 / 290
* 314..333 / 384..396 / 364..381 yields -0.4 N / 234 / 297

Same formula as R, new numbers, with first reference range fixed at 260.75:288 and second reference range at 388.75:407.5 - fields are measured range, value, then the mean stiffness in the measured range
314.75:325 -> 0.34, 208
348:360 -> 0.26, 224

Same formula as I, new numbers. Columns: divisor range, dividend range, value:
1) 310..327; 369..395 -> 1.52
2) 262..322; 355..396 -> 1.09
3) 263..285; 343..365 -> 0.81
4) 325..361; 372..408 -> 1.17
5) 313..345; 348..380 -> 1.07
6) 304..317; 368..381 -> 1.83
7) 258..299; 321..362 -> 0.86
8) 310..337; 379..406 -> 1.29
